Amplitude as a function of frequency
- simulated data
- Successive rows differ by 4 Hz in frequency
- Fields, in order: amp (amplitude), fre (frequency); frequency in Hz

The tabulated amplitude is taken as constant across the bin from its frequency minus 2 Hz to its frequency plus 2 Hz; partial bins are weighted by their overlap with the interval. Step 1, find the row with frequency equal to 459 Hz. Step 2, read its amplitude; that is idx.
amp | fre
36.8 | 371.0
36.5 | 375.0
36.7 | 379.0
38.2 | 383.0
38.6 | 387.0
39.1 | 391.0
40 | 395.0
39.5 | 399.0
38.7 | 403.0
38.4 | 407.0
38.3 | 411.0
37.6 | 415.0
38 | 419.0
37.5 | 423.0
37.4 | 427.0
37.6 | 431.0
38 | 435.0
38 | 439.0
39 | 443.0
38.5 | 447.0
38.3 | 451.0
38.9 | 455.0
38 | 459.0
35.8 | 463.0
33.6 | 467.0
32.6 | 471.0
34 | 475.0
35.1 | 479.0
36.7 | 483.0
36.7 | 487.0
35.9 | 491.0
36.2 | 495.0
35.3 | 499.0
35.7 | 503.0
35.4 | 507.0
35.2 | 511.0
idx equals 38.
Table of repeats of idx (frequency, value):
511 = 35.2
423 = 37.5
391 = 39.1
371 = 36.8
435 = 38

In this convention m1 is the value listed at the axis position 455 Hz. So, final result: 38.9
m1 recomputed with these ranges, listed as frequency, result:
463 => 35.8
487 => 36.7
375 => 36.5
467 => 33.6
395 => 40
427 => 37.4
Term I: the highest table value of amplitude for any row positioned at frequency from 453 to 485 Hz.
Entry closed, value 38.9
